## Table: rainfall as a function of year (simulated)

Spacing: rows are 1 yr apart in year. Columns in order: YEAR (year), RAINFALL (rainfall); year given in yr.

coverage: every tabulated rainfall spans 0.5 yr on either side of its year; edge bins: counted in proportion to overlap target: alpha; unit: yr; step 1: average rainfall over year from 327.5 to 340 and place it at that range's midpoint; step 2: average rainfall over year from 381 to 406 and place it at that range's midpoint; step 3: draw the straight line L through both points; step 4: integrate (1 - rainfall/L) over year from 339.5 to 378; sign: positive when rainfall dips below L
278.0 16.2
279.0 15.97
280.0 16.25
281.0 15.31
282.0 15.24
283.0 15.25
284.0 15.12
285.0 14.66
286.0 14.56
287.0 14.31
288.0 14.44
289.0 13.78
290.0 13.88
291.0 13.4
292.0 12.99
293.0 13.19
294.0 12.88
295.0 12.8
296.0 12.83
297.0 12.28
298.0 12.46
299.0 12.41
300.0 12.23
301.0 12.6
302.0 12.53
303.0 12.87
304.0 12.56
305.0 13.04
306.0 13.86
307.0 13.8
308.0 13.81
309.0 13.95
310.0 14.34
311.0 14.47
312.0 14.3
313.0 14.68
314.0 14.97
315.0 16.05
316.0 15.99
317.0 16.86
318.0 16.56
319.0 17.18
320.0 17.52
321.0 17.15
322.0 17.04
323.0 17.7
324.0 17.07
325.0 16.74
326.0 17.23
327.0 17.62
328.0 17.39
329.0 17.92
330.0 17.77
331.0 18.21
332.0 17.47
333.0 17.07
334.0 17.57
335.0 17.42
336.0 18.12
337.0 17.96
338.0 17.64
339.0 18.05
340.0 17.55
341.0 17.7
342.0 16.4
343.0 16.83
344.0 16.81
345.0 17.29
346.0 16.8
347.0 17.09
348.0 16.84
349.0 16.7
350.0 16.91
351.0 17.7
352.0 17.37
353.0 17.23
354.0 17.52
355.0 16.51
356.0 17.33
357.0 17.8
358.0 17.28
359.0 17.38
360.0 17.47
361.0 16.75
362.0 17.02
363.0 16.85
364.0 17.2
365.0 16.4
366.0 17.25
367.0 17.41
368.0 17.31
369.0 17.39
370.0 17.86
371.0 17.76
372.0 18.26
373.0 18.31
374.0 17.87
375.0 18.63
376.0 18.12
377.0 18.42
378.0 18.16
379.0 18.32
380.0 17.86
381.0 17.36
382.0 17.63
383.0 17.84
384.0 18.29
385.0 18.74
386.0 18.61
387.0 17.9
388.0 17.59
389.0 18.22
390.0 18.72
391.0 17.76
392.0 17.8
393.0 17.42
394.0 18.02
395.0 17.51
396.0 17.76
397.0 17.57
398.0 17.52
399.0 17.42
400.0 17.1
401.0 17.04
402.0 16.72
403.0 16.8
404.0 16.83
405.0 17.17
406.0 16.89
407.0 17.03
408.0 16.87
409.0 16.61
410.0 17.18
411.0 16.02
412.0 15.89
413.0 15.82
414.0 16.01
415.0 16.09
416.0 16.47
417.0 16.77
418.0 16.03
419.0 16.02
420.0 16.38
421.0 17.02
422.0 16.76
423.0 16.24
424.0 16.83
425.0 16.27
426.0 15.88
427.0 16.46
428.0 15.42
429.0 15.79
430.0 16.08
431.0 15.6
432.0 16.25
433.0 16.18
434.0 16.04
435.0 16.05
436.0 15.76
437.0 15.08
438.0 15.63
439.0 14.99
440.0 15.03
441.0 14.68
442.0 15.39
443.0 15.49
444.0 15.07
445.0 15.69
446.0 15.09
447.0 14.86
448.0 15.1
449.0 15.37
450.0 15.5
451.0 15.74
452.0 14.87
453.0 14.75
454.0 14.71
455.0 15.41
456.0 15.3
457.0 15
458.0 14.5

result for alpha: 0.70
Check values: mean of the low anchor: 17.7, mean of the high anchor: 17.6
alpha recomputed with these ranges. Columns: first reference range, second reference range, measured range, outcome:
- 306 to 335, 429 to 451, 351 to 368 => -1.19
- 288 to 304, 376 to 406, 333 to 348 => -2.16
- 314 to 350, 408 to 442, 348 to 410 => -3.38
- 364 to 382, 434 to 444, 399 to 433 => -0.50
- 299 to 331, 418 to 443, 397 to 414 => -1.09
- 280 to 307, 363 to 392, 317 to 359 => -3.94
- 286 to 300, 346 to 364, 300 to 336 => -2.28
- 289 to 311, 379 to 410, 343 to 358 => -1.58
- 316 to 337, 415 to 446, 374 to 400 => -2.26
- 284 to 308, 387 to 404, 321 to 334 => -2.48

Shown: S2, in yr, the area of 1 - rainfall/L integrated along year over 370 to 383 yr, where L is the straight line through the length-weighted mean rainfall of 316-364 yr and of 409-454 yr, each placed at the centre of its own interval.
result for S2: -1.1 yr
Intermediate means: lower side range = 17.3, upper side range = 15.8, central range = 18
